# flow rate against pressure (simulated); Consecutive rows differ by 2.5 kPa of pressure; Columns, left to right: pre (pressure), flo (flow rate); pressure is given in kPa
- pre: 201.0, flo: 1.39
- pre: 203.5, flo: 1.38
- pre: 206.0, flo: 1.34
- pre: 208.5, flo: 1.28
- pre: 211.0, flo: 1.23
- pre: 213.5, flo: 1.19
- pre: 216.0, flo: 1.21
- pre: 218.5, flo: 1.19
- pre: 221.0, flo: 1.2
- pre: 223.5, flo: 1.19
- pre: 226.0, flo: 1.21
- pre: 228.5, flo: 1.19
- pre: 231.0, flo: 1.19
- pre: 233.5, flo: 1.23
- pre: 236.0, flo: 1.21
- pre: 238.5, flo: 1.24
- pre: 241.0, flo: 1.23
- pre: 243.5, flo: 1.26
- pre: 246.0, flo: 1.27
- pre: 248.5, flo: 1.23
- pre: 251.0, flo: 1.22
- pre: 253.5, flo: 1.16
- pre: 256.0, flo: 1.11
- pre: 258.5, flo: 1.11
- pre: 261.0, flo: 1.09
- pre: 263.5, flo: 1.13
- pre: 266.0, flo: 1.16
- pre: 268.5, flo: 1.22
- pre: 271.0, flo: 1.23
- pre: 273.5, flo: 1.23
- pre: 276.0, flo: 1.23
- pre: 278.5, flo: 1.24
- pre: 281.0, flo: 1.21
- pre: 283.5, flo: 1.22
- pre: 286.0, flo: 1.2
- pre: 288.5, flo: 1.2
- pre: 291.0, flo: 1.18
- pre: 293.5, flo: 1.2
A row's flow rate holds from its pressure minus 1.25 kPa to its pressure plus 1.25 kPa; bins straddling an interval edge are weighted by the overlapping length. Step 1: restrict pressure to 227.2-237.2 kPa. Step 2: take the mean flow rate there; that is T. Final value 1.2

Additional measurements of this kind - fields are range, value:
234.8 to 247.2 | 1.24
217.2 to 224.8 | 1.19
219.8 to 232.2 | 1.2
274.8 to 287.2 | 1.22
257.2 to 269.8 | 1.14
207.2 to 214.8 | 1.23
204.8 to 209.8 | 1.31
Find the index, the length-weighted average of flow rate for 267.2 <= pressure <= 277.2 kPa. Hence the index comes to 1.23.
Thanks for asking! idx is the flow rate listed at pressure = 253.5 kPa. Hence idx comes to 1.16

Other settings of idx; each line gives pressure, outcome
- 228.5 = 1.19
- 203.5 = 1.38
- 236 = 1.21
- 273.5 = 1.23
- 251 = 1.22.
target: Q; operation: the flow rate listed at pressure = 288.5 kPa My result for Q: 1.2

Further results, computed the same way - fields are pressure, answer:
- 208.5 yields 1.28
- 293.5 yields 1.2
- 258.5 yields 1.11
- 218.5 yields 1.19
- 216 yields 1.21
